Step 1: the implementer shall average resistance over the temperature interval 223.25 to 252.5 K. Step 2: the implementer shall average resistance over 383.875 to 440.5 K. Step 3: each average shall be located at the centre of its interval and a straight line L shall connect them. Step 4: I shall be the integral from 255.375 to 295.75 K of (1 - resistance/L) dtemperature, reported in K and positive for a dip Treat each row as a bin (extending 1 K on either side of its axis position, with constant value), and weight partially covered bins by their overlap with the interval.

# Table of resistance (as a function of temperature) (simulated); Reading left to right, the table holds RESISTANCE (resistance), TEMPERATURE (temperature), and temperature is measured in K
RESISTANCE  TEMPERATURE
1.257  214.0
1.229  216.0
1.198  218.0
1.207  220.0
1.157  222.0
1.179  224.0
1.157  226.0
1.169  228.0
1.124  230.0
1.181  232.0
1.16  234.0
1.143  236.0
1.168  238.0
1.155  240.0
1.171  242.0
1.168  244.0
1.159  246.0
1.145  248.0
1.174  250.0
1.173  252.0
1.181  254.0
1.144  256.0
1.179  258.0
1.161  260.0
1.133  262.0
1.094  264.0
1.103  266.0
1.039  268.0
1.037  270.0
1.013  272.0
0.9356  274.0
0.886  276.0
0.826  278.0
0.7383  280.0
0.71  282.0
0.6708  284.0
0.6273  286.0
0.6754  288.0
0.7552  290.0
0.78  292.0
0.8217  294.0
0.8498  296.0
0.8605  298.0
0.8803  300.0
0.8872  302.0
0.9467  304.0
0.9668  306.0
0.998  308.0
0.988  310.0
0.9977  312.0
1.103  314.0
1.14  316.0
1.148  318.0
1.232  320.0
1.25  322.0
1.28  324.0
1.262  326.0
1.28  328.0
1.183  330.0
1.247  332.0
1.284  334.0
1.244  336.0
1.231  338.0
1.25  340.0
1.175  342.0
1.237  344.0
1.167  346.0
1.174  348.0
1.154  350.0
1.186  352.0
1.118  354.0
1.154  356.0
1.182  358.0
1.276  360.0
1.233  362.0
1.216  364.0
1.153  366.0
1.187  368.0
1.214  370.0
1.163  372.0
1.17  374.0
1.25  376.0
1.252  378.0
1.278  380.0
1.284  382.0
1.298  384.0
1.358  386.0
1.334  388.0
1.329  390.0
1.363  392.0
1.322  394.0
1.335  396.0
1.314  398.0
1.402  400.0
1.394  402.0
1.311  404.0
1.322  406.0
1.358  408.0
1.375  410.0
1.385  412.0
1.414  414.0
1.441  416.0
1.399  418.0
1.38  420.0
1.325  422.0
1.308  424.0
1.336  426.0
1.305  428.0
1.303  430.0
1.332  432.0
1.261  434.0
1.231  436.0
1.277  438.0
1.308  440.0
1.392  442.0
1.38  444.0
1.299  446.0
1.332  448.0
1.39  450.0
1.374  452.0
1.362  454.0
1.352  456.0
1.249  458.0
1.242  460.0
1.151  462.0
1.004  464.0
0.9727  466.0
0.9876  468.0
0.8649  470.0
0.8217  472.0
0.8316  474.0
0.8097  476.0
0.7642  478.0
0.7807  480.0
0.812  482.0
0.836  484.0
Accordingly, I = 9.59 K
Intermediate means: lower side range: 1.16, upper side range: 1.34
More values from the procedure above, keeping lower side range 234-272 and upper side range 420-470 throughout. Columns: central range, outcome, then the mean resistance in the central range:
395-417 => -2.3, 1.37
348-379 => 0.4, 1.19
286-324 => 6.9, 0.96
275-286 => 3.8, 0.754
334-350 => -0.2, 1.21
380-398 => -1.4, 1.32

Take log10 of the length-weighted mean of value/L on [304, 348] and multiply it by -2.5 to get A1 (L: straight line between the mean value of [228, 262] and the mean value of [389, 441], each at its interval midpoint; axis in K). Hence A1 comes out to 0.070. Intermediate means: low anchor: 1.16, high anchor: 1.34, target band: 1.17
